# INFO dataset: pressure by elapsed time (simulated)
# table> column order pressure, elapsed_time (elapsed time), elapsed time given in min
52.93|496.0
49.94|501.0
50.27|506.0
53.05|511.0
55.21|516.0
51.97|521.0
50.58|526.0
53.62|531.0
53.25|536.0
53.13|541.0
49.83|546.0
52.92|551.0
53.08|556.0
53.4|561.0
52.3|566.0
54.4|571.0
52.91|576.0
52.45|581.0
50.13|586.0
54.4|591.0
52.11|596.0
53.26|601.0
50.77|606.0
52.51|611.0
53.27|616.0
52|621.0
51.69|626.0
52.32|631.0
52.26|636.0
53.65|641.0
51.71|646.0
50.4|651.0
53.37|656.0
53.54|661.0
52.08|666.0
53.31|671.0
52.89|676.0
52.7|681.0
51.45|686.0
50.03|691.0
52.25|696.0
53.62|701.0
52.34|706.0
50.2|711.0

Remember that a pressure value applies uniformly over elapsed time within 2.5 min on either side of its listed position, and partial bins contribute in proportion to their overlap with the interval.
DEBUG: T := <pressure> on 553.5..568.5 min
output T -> 52.9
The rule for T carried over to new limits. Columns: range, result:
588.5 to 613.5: 52.6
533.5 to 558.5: 52.4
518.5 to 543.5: 52.5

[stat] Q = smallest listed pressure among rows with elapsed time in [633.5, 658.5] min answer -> 50.4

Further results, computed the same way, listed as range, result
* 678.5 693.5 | 50.03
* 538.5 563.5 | 49.83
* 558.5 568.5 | 52.3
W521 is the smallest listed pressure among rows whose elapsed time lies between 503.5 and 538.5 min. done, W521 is 50.27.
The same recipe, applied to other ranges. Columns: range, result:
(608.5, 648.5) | 51.69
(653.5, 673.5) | 52.08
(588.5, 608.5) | 50.77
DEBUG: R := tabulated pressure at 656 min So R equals 53.37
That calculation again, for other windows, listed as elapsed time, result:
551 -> 52.92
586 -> 50.13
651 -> 50.4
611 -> 52.51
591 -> 54.4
